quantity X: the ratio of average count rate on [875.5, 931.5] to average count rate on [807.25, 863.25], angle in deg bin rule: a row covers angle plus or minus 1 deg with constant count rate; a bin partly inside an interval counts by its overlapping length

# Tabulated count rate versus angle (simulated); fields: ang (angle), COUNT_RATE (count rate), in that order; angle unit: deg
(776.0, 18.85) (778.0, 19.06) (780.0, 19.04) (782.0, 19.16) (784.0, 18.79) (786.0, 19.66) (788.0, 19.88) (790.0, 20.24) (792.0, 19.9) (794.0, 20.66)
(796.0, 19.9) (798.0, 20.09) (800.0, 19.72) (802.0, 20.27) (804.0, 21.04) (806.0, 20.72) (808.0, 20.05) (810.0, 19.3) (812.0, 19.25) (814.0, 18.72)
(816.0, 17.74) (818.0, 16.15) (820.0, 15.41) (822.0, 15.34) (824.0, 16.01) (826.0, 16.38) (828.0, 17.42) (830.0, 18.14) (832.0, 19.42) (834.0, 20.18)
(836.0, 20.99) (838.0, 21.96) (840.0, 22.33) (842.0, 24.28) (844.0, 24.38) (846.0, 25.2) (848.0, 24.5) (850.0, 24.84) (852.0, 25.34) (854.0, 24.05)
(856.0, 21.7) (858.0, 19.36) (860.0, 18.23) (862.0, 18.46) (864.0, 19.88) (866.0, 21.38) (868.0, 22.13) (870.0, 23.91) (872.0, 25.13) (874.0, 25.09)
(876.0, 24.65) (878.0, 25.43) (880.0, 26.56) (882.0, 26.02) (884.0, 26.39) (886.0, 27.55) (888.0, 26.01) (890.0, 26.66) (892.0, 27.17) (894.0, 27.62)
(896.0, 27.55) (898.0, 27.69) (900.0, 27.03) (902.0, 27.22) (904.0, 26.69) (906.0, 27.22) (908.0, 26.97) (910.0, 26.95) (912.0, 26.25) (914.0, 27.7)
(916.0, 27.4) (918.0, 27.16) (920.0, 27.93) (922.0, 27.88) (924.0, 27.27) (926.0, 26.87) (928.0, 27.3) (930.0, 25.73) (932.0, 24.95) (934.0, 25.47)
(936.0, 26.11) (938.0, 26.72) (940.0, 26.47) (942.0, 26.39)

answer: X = 1.3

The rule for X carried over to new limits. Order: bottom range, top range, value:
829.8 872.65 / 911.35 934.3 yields 1.21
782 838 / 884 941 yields 1.42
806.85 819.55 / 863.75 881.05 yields 1.30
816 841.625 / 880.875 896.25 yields 1.46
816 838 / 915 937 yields 1.51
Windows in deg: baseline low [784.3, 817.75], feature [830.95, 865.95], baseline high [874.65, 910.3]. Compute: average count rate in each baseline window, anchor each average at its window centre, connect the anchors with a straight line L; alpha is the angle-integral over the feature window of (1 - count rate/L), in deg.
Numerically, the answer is 1.9 deg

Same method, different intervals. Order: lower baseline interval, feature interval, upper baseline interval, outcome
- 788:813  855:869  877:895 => 2.6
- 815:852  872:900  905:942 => -2.8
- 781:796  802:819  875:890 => 1.6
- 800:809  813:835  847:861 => 4.1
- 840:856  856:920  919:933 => 1.0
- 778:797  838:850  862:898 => -0.5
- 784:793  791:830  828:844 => 3.3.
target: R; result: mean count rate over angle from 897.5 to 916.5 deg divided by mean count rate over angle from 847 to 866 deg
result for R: 1.24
